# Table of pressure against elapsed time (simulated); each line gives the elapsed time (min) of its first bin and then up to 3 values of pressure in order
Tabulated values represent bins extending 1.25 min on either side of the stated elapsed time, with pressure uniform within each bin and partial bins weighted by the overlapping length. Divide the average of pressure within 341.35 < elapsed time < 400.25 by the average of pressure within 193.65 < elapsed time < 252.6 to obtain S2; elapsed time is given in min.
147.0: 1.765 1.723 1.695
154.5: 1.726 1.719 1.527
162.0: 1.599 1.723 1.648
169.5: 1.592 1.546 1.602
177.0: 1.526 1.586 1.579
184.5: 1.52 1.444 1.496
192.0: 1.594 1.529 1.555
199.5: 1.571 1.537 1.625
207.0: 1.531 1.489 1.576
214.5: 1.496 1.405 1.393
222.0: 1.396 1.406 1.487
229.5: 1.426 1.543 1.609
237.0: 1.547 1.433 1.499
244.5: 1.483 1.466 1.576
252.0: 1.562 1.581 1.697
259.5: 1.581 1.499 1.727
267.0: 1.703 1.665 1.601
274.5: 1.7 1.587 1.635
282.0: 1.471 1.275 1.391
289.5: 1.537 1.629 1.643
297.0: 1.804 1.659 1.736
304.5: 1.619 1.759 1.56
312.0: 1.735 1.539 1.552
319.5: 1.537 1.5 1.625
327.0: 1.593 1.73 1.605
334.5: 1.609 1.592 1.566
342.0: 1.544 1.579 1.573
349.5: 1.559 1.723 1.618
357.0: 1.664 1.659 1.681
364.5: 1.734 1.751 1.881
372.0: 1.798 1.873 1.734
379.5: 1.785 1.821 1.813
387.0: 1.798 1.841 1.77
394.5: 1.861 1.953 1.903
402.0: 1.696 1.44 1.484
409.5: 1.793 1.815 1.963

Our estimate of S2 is 1.2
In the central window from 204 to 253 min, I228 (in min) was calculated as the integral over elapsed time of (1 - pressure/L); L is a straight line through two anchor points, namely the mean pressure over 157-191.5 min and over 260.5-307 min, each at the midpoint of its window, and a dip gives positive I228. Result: 3.0 min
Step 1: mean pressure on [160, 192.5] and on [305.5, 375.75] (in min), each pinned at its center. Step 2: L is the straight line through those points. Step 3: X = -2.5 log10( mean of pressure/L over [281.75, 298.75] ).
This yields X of 0.06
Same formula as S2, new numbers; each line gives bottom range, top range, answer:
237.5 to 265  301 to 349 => 1.04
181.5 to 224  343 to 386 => 1.14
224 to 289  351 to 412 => 1.14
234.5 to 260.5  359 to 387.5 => 1.15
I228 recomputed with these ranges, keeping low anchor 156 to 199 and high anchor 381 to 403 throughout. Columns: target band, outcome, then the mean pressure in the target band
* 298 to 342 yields 3.2 min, 1.62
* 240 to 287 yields 3.1 min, 1.57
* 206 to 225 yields 1.8 min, 1.46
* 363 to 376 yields 0.0 min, 1.8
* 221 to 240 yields 1.8 min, 1.48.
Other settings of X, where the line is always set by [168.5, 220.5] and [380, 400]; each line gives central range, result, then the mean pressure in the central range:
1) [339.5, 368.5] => 0.090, 1.64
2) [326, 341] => 0.088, 1.62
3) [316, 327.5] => 0.115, 1.56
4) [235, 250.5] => 0.073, 1.5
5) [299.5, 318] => 0.044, 1.65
